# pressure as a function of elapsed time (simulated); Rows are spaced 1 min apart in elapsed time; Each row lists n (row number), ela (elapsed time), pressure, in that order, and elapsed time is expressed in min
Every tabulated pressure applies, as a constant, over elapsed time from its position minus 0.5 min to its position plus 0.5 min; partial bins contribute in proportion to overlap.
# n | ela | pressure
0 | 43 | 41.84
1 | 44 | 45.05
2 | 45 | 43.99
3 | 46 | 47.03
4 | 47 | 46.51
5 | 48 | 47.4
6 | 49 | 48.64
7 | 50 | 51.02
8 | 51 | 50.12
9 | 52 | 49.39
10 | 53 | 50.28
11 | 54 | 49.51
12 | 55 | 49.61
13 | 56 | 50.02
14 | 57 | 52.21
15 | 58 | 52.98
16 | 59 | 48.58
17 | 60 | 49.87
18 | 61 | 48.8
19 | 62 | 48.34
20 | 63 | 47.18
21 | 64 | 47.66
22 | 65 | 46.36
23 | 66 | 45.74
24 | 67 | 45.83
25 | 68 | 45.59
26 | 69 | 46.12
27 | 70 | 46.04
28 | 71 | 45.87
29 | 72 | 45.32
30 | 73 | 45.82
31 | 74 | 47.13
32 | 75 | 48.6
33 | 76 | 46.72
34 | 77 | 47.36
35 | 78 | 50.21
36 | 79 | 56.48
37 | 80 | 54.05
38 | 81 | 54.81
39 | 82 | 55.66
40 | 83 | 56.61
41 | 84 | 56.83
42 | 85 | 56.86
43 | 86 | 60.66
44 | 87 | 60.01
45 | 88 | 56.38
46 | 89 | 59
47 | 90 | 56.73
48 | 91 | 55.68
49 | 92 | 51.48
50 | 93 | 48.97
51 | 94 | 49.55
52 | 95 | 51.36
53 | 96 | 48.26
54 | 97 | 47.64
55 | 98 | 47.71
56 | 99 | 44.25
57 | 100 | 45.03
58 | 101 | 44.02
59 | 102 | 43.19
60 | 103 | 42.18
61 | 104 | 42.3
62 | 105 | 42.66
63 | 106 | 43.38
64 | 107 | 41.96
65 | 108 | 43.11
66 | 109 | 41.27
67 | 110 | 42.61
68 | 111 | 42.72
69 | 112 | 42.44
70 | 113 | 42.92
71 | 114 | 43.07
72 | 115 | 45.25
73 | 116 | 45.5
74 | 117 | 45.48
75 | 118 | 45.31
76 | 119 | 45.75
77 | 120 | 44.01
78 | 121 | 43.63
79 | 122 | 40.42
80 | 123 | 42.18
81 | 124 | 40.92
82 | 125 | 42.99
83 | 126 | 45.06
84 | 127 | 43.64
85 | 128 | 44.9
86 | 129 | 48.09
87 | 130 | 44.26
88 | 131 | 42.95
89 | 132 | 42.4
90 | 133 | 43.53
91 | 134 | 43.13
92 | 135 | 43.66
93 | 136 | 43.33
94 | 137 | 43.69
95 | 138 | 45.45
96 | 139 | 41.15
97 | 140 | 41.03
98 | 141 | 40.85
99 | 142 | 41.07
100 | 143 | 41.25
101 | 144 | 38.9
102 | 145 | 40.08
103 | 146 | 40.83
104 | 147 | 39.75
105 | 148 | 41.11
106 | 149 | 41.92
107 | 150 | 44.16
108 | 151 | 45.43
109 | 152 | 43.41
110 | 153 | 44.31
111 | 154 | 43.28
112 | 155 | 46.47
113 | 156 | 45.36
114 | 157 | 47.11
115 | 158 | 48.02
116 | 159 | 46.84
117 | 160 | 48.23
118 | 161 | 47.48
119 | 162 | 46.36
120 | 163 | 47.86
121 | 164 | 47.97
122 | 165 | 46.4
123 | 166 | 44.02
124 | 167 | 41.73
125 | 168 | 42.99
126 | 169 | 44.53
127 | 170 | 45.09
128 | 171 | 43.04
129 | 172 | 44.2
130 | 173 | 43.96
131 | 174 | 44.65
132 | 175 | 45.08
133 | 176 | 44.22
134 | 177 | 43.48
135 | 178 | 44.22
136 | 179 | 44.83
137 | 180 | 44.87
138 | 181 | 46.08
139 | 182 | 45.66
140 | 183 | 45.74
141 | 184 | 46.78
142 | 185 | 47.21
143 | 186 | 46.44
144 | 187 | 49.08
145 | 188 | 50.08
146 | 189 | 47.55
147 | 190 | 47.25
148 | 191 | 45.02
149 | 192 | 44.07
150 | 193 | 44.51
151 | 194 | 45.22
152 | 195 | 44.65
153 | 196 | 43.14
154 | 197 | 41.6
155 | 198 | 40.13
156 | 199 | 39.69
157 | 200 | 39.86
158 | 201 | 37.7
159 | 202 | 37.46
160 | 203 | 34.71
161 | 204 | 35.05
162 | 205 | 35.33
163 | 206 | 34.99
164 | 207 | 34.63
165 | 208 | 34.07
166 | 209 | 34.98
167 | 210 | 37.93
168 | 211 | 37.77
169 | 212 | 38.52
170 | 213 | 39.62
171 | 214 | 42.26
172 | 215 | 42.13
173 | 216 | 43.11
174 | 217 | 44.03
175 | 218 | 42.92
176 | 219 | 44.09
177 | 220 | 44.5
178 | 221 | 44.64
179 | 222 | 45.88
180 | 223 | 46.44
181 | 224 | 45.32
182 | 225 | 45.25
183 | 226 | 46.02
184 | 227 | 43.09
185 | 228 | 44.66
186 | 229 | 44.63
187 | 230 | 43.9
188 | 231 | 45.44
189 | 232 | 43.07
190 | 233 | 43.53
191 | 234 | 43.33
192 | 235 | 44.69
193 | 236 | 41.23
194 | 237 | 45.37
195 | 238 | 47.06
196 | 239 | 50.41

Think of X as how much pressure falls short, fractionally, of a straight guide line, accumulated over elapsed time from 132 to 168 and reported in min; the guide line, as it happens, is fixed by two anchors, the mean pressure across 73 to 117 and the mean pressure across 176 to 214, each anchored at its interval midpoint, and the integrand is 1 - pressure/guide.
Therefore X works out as 0.9 min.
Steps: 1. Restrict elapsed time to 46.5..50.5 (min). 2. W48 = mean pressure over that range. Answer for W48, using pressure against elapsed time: 48.4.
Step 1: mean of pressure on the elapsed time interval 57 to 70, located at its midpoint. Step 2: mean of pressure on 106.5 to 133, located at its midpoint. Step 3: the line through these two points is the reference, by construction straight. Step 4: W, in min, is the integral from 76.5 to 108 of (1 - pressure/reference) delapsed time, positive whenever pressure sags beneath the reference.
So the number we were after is -3.3 min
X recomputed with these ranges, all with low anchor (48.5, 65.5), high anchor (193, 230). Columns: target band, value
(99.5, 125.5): 1.8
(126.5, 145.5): 1.0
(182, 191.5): -1.1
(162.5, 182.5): -0.7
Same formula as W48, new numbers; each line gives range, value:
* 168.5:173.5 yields 44.2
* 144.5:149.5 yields 40.7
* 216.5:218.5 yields 43.5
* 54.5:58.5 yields 51.2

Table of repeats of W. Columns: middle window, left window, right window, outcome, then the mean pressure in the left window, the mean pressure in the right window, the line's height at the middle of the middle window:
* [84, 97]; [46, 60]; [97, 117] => -2.55 min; 49.6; 43.6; 45.4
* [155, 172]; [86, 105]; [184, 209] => -0.58 min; 49.8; 41.6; 44.3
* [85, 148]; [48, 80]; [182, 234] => 1.58 min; 48.6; 42.5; 46.4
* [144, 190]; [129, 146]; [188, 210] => -4.07 min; 42.4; 40.3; 41.4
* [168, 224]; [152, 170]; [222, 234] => 3.13 min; 45.7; 44.7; 45.2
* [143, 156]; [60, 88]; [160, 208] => 0.88 min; 50.3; 43.5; 45.6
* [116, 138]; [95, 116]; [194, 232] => -0.21 min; 44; 41.2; 43.4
